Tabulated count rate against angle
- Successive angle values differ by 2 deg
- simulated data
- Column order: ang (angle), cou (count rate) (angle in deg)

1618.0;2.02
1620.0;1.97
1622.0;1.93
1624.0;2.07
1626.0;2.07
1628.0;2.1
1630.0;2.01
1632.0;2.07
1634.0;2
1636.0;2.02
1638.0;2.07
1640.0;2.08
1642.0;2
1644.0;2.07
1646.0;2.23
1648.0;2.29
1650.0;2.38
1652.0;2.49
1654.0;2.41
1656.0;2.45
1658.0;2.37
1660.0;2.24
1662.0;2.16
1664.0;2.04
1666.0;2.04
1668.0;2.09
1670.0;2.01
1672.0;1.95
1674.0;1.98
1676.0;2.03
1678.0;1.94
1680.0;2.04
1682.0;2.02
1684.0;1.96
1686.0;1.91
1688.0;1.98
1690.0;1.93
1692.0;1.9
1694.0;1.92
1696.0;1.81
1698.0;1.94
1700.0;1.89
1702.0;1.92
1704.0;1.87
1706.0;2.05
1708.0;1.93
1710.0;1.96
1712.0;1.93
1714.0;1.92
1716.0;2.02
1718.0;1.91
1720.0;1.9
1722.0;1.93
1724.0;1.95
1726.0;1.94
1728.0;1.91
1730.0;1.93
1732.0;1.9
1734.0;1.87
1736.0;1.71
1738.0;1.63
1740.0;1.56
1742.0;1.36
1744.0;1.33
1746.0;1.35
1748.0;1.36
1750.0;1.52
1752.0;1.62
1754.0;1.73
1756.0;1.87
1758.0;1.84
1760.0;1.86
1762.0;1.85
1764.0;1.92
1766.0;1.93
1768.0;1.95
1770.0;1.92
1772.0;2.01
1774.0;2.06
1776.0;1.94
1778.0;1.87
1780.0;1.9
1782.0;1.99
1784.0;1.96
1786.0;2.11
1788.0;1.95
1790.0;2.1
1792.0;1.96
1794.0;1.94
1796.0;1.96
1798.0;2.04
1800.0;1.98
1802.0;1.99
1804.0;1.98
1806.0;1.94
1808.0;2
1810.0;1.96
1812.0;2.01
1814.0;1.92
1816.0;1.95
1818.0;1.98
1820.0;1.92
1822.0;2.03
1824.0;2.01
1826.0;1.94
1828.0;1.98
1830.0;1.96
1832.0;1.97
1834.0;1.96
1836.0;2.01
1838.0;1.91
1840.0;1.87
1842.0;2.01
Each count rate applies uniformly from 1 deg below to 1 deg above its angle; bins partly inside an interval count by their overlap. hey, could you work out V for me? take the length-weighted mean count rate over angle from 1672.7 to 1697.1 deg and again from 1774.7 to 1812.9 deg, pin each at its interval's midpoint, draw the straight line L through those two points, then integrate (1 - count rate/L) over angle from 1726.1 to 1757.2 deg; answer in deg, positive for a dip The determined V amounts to 4.9 deg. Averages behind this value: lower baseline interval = 1.95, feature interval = 1.65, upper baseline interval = 1.98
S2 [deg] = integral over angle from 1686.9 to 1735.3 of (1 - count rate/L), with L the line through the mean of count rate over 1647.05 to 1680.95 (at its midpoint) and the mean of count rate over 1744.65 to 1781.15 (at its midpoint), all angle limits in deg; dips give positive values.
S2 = 1.7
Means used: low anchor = 2.17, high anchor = 1.8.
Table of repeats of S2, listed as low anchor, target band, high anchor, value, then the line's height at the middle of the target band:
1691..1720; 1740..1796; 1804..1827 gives 3.77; 1.95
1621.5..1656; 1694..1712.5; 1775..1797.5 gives 1.33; 2.07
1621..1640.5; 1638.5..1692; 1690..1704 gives -4.00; 1.97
